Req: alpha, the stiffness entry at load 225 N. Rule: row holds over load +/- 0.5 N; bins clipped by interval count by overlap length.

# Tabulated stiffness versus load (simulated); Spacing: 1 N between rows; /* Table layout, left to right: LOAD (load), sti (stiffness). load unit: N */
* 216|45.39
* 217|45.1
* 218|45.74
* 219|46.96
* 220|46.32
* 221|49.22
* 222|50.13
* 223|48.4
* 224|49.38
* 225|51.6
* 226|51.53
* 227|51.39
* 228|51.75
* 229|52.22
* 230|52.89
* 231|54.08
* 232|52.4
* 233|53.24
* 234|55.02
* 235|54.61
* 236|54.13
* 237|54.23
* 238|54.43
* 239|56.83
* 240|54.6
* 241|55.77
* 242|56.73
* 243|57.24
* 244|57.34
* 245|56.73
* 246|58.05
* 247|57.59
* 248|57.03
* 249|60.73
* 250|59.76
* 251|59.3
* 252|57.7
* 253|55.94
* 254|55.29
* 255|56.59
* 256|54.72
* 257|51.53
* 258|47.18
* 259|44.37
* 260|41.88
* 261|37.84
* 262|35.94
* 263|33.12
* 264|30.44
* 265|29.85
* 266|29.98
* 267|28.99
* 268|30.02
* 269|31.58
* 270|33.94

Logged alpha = 51.6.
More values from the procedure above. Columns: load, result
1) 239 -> 56.83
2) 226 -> 51.53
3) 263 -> 33.12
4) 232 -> 52.4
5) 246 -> 58.05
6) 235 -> 54.61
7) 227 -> 51.39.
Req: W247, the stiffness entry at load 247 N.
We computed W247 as 57.59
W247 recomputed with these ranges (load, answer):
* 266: 29.98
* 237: 54.23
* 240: 54.6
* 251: 59.3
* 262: 35.94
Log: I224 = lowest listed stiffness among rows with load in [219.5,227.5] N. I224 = 46.32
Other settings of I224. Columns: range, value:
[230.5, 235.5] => 52.4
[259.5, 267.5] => 28.99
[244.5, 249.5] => 56.73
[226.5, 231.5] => 51.39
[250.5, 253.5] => 55.94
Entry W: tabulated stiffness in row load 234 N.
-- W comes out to 55.02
